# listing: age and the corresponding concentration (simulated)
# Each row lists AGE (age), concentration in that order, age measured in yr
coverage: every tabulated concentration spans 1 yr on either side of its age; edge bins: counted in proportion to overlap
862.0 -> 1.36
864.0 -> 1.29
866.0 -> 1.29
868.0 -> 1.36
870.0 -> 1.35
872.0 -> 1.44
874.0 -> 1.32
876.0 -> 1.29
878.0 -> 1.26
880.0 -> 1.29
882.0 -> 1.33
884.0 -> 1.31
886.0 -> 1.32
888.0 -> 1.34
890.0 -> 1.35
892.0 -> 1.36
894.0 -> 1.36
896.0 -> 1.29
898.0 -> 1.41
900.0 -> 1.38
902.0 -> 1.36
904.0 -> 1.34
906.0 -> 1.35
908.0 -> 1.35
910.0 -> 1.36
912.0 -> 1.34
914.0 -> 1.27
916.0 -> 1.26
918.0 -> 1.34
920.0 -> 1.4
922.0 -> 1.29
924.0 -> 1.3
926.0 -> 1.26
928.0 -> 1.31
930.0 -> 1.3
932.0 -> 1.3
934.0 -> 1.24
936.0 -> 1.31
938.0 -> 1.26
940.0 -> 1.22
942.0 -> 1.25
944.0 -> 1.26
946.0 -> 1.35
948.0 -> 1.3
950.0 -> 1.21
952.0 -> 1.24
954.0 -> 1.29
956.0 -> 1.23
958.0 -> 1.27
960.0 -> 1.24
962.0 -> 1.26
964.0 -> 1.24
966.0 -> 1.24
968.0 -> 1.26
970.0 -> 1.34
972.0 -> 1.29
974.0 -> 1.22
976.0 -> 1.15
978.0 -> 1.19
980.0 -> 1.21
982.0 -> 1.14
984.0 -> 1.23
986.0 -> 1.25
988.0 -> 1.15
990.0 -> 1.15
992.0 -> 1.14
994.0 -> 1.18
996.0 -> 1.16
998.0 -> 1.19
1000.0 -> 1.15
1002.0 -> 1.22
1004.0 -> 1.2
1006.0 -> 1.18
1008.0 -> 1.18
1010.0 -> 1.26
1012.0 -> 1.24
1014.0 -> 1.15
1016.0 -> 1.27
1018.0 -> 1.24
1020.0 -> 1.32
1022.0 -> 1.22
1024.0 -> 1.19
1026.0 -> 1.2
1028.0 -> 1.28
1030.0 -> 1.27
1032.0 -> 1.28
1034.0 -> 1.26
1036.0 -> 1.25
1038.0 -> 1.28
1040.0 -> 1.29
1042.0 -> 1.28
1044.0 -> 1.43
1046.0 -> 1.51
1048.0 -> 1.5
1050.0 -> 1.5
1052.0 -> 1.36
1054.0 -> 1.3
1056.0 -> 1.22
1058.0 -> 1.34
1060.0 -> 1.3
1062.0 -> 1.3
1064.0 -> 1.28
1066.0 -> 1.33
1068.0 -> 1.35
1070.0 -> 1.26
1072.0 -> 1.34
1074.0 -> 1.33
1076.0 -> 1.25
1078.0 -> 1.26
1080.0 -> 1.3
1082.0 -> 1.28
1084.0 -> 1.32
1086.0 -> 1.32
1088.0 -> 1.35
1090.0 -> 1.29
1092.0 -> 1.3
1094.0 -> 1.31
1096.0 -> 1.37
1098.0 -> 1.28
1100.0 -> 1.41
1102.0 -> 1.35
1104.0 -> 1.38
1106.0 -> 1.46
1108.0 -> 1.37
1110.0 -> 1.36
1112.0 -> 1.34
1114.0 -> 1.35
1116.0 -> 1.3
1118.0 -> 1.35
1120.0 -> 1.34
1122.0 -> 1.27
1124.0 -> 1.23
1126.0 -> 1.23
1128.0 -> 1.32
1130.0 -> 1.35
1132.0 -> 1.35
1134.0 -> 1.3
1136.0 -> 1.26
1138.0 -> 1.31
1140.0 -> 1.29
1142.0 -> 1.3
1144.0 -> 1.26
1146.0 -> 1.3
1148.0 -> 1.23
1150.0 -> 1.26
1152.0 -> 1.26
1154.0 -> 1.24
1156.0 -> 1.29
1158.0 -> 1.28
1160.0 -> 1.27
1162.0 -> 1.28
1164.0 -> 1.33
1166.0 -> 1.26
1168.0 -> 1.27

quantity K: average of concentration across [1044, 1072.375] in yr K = 1.35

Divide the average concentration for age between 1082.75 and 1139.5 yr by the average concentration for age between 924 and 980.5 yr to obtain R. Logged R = 1.1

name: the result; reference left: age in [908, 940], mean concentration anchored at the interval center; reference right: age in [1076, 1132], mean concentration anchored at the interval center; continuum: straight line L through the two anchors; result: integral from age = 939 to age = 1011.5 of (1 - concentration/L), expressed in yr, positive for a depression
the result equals 4.7 yr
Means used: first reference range 1.3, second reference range 1.32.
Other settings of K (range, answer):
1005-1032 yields 1.23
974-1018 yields 1.19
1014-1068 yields 1.31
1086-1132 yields 1.33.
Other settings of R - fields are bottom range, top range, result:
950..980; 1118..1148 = 1.04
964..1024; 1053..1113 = 1.09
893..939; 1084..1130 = 1.01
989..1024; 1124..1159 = 1.07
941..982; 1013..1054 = 1.04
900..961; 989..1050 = 0.97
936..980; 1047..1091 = 1.05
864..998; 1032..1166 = 1.03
